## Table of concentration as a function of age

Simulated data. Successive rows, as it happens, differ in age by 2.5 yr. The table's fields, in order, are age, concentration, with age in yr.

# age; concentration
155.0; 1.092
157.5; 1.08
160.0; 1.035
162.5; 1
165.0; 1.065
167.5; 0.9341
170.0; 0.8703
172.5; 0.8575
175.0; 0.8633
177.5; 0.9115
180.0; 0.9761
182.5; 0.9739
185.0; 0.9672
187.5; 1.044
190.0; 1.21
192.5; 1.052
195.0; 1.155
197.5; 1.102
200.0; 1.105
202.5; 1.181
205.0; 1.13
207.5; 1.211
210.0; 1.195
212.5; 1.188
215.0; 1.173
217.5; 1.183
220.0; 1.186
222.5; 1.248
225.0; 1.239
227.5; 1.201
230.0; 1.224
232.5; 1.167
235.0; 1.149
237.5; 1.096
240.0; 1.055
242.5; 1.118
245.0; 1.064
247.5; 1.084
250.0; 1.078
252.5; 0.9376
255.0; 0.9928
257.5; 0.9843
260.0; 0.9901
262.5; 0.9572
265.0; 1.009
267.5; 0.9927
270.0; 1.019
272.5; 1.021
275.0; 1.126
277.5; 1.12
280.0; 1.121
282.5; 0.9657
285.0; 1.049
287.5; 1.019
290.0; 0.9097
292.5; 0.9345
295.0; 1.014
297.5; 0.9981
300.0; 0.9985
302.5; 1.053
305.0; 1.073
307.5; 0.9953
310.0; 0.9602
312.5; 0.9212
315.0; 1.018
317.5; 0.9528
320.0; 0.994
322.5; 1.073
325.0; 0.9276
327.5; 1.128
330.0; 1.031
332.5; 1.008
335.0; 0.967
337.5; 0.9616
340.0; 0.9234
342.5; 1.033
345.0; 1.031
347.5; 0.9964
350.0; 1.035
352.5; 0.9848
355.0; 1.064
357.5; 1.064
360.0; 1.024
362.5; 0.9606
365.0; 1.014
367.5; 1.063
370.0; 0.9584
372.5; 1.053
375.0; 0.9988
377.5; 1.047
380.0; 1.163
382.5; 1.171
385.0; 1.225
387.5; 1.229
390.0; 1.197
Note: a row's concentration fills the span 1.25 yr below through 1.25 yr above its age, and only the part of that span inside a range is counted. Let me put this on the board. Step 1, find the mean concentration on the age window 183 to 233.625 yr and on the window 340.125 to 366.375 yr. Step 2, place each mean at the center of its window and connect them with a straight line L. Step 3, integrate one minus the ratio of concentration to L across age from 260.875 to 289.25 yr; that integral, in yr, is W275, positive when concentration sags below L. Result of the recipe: 1.50 yr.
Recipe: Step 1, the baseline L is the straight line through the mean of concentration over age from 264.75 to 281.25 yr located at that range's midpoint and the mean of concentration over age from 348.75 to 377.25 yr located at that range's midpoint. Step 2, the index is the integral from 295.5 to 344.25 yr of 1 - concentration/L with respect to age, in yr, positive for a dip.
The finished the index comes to 1.8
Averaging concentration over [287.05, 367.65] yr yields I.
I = 1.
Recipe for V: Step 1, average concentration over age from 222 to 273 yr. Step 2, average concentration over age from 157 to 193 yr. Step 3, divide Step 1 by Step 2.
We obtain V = 1.1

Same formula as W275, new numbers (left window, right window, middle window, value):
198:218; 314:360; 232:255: 1.0 yr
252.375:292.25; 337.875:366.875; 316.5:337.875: 0.1 yr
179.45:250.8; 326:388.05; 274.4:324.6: 3.1 yr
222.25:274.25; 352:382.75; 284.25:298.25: 1.0 yr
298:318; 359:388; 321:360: 0.7 yr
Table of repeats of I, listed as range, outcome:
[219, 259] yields 1.11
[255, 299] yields 1.01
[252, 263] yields 0.976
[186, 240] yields 1.16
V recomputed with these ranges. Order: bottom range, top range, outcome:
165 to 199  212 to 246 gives 1.17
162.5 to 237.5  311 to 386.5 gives 0.94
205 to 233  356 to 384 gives 0.87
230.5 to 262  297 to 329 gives 0.95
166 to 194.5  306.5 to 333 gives 1.03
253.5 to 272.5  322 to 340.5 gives 1.01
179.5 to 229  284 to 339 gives 0.88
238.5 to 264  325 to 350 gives 0.98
